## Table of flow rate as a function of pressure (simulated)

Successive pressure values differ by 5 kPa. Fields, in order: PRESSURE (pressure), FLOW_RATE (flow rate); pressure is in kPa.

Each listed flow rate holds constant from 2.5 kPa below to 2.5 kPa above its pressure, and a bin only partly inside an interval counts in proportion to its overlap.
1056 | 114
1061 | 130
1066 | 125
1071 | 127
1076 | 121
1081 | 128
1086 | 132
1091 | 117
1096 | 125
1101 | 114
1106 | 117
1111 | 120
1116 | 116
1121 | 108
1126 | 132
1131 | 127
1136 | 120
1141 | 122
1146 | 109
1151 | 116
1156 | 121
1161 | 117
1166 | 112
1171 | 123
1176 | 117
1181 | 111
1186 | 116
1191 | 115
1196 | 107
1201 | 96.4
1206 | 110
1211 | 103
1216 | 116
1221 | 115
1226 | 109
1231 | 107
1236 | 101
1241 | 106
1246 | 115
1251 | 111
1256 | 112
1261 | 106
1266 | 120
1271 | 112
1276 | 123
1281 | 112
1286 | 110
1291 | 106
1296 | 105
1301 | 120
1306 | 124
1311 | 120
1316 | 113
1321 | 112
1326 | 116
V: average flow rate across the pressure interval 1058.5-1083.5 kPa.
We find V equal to 126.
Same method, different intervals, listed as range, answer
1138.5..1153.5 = 116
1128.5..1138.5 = 124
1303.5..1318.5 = 119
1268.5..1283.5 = 116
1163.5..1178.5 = 117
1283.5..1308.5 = 113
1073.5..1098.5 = 125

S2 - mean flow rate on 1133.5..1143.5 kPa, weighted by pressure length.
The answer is 121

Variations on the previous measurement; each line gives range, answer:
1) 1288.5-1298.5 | 106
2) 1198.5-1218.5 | 106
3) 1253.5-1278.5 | 115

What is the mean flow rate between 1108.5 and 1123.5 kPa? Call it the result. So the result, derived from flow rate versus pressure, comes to 115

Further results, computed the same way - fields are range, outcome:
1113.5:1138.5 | 121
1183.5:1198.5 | 113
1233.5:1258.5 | 109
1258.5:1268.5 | 113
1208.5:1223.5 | 111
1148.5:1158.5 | 118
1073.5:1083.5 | 124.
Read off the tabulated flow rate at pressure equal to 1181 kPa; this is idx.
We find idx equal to 111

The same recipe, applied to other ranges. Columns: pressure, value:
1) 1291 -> 106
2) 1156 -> 121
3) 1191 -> 115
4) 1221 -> 115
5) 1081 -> 128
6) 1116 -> 116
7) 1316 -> 113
